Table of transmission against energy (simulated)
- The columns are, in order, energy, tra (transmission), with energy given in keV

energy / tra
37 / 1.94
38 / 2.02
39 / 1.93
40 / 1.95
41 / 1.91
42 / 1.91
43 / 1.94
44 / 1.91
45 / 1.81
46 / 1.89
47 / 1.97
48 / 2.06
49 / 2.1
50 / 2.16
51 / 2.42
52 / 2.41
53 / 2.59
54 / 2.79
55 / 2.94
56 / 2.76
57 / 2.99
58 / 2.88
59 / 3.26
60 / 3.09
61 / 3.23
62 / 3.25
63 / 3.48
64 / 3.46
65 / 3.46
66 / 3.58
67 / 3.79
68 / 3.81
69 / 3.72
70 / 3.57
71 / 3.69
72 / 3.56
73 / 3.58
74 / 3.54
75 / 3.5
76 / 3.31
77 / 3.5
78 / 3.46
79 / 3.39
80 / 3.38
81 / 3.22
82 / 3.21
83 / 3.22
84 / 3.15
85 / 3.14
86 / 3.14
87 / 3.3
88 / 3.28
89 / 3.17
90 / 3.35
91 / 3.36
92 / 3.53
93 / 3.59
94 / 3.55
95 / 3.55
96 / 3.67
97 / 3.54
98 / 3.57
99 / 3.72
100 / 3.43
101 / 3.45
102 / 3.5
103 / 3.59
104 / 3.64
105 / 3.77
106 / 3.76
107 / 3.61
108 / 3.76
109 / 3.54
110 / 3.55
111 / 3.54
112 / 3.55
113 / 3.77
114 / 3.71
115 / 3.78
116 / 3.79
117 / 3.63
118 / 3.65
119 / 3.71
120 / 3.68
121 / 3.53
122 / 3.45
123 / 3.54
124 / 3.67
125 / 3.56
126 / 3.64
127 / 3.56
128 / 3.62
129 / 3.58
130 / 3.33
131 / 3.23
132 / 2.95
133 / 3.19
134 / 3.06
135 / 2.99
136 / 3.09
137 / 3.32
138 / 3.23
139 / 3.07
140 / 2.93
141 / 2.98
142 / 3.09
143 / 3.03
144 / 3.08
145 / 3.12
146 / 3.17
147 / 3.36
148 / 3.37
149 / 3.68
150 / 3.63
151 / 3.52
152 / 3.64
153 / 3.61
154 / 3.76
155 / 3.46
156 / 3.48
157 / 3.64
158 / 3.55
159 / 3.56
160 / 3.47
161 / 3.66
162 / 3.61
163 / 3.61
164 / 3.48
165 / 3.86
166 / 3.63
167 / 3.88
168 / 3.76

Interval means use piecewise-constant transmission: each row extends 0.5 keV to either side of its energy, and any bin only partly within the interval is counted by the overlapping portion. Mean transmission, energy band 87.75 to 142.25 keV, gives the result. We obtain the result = 3.47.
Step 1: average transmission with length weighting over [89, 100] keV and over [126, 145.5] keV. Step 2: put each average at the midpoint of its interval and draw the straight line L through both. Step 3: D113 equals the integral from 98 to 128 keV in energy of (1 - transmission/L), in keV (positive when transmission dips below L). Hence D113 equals -2.22 keV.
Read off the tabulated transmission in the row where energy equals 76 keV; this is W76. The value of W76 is 3.31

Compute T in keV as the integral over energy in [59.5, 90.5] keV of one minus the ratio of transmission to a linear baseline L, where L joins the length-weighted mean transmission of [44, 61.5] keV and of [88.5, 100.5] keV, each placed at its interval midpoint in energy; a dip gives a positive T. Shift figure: -3.8 keV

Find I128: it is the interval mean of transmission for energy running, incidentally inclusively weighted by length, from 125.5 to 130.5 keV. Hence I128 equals 3.55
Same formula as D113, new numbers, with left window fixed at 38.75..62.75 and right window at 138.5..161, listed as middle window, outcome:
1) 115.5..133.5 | -2.2 keV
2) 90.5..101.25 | -2.5 keV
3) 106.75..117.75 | -2.3 keV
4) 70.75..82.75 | -3.4 keV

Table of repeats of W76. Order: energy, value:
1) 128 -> 3.62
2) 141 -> 2.98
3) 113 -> 3.77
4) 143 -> 3.03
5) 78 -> 3.46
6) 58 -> 2.88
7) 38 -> 2.02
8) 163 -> 3.61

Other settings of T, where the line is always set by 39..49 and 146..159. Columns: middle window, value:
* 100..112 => -3.1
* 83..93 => -2.7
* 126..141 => 0.1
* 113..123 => -2.1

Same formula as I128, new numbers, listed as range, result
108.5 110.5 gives 3.54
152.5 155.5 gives 3.61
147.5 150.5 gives 3.56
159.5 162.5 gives 3.58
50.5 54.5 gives 2.55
